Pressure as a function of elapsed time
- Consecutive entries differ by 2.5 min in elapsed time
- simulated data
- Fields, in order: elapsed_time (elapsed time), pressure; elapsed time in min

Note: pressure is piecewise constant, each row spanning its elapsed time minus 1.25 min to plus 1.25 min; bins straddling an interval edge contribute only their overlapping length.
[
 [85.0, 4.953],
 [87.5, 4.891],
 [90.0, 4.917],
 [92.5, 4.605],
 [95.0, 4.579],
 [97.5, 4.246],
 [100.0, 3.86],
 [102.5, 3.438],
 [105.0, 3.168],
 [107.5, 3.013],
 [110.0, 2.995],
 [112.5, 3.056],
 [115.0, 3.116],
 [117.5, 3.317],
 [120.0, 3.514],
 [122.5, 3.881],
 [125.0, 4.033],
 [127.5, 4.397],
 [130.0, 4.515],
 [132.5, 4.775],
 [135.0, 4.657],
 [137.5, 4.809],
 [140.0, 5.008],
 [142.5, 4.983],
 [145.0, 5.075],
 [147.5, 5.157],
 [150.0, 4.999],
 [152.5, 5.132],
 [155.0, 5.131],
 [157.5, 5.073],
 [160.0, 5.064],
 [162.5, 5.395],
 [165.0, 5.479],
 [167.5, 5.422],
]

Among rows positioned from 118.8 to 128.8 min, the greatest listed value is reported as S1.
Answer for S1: 4.397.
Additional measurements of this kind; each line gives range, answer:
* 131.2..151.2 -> 5.157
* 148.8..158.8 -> 5.132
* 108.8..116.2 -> 3.116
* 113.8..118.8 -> 3.317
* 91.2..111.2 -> 4.605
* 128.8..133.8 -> 4.775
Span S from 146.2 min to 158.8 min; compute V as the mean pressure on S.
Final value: 5.1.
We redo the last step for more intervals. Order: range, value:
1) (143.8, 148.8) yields 5.12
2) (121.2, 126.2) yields 3.95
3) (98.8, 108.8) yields 3.37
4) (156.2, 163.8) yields 5.18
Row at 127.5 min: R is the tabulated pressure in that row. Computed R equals 4.397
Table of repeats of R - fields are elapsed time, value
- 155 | 5.131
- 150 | 4.999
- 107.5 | 3.013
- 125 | 4.033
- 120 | 3.514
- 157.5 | 5.073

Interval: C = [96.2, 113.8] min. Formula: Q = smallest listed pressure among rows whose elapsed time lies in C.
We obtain 2.995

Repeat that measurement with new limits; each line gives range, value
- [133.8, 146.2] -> 4.657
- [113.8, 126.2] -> 3.116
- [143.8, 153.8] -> 4.999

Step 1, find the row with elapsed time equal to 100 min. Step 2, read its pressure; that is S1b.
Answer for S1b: 3.86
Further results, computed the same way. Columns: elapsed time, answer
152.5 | 5.132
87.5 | 4.891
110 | 2.995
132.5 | 4.775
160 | 5.064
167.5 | 5.422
